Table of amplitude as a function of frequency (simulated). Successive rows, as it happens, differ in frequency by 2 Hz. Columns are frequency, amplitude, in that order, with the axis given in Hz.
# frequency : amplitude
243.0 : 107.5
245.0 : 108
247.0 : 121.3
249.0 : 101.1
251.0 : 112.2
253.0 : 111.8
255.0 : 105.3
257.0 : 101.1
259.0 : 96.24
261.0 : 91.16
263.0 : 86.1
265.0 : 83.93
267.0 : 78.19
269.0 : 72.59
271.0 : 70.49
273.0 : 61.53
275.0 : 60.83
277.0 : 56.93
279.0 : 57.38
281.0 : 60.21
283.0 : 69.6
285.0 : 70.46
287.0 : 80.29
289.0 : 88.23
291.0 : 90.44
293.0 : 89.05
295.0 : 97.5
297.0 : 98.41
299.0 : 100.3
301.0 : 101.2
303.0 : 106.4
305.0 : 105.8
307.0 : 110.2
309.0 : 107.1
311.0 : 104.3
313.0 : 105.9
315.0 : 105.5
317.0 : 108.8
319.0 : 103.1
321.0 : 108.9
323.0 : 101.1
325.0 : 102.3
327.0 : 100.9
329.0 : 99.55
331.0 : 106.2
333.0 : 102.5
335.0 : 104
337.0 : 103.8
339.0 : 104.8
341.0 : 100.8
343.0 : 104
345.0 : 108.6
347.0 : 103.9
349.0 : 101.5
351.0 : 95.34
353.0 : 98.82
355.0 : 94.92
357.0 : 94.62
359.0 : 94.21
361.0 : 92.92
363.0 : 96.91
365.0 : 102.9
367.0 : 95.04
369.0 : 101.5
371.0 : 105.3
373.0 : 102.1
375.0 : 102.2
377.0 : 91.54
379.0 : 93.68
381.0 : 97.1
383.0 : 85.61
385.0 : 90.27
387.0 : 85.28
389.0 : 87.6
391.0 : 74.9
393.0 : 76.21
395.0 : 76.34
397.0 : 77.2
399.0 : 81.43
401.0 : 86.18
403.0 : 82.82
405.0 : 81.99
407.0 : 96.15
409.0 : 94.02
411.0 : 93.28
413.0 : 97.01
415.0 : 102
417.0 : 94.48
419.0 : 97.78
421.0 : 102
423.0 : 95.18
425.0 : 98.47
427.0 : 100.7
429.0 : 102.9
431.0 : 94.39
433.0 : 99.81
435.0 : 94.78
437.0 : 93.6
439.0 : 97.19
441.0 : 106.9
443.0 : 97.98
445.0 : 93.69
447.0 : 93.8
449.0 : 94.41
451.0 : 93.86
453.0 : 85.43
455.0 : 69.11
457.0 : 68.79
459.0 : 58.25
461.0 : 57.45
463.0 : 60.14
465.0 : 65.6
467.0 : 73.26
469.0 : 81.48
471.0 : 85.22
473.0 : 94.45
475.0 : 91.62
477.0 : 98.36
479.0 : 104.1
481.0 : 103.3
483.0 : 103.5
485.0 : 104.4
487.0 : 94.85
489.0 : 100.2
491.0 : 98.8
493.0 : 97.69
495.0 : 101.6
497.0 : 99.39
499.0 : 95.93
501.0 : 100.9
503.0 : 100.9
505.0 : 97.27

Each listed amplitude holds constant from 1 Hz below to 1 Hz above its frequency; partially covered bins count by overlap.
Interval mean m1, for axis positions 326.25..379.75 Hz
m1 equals 100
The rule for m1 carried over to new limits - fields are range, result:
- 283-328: 98.7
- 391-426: 89.7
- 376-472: 87.7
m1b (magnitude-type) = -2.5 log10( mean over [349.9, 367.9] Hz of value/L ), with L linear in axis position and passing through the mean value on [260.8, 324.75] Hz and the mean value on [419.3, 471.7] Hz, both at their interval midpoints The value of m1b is -0.10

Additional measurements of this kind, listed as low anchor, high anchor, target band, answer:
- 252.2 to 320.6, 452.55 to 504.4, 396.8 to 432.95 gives -0.060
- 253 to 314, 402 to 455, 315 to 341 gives -0.158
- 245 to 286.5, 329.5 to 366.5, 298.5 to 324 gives -0.134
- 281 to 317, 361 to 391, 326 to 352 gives -0.085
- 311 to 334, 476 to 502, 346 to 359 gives 0.059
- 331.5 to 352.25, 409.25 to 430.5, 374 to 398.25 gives 0.161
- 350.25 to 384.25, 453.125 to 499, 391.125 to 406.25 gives 0.170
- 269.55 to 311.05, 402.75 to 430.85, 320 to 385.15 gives -0.111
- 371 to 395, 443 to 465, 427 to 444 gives -0.214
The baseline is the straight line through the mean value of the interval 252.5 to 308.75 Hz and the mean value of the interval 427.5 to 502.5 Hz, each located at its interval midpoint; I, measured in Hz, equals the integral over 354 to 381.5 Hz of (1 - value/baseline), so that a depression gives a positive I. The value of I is -2.9 Hz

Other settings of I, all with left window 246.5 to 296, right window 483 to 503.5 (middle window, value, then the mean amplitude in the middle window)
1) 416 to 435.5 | -0.7 Hz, 98.1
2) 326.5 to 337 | -1.7 Hz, 103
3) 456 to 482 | 4.7 Hz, 80.2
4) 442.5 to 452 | 0.2 Hz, 94.6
